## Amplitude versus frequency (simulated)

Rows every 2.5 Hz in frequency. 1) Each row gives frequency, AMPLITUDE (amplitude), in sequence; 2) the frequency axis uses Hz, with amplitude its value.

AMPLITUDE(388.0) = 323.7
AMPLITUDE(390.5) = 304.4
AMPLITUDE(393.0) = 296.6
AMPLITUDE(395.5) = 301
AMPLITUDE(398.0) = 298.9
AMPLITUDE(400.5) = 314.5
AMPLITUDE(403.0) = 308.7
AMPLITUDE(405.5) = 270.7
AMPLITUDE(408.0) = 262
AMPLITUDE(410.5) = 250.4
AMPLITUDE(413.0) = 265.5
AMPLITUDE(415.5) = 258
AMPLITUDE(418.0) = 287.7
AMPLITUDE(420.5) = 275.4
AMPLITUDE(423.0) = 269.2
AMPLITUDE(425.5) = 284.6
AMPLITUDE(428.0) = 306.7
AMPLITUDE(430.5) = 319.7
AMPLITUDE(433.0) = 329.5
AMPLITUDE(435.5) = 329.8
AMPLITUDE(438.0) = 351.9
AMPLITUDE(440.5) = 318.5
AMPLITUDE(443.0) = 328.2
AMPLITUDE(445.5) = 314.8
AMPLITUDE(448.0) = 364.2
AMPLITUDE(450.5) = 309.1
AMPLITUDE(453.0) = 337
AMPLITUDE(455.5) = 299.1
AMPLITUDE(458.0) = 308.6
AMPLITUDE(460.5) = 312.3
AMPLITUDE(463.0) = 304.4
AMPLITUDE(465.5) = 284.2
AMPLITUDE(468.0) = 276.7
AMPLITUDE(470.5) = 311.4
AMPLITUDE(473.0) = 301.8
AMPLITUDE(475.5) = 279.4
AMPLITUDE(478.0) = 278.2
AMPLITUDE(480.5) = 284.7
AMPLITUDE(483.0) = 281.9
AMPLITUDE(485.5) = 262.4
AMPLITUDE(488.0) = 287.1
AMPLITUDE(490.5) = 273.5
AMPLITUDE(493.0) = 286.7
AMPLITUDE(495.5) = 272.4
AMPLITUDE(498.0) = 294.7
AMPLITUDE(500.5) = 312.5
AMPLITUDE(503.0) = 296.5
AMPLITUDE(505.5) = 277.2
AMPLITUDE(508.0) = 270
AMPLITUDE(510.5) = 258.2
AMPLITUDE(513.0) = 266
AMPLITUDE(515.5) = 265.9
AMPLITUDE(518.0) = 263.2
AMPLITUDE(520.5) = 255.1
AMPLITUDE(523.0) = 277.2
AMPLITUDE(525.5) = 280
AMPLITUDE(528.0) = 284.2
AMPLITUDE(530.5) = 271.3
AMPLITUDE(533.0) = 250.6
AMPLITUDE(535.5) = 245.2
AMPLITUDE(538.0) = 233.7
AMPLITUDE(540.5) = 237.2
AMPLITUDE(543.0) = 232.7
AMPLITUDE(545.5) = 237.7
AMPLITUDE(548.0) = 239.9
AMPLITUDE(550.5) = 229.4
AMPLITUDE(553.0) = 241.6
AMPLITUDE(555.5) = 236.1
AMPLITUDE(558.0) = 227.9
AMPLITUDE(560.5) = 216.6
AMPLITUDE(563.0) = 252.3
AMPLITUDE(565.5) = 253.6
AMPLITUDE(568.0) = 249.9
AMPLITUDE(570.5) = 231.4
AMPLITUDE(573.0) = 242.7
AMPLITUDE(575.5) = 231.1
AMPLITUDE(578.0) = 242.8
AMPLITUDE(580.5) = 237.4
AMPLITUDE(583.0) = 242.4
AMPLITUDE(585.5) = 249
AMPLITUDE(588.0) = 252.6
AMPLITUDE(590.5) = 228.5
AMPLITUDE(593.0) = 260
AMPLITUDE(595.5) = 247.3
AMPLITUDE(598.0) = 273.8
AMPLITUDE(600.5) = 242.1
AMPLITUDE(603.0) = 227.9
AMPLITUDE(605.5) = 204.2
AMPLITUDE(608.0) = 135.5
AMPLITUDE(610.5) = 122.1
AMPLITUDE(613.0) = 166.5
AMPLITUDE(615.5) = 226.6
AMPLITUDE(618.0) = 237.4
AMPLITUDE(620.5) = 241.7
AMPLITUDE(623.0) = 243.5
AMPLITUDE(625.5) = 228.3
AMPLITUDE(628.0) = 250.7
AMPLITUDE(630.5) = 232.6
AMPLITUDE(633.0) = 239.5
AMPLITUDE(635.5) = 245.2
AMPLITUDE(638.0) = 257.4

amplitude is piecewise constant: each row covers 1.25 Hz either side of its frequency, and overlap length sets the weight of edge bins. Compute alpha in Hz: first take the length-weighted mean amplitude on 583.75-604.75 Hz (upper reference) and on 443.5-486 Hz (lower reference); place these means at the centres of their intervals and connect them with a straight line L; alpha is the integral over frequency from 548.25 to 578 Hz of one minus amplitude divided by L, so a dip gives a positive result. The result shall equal 2.5 Hz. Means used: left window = 302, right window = 246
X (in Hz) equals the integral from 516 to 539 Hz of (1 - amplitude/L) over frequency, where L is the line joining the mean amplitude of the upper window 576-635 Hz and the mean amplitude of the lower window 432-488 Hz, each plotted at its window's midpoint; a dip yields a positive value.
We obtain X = 0.7 Hz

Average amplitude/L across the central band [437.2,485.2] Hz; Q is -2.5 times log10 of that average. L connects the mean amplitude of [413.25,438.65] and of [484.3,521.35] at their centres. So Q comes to -0.06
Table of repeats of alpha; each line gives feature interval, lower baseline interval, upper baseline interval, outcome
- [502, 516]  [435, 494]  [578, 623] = 0.3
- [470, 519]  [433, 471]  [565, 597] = 2.0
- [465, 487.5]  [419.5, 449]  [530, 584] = 0.4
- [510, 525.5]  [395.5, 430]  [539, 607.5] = -0.7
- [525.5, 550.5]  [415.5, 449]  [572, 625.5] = 0.9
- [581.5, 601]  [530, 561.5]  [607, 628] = -3.0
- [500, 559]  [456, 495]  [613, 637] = 2.7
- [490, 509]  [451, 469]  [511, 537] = -0.4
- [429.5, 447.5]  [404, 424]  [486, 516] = -3.8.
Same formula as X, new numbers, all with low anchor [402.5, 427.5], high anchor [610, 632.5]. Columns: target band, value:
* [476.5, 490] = -1.2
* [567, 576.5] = -0.2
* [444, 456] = -2.8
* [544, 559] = 0.2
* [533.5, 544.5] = 0.2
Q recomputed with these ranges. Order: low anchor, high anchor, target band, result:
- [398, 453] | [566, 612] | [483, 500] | -0.03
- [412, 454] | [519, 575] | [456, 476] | -0.03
